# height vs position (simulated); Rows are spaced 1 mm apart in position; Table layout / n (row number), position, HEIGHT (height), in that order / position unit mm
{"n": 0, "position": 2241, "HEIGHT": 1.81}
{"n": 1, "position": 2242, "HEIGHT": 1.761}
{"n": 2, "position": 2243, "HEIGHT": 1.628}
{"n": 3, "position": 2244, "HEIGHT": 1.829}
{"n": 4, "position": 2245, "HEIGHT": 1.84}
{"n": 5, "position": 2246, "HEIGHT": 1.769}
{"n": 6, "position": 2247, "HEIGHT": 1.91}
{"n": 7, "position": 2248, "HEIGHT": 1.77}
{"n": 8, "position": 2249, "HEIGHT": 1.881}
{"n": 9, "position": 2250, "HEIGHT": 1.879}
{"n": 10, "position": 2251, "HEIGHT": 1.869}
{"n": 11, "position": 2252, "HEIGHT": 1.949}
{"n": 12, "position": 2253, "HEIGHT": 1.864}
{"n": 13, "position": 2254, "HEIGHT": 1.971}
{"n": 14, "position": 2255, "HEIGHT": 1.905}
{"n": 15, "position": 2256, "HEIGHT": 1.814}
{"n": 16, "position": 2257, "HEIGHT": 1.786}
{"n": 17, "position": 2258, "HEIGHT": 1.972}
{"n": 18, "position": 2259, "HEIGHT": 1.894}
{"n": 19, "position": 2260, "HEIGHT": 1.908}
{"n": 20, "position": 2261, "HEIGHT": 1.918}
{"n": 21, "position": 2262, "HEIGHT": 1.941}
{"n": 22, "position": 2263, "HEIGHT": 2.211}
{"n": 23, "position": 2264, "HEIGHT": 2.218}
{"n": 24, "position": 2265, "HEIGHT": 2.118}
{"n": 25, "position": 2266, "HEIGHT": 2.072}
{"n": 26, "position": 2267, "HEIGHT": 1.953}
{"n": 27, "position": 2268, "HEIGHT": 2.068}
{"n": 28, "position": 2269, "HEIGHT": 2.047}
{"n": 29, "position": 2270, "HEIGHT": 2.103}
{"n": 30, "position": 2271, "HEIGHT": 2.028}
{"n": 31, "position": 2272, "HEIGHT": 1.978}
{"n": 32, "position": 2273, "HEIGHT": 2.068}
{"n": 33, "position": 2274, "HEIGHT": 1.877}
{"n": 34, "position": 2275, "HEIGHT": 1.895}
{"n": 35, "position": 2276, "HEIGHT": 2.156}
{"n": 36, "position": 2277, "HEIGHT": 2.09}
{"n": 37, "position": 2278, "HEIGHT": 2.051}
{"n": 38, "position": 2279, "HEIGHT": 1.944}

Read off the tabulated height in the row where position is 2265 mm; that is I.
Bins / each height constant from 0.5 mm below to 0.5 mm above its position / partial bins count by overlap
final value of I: 2.118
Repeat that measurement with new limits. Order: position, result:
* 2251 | 1.869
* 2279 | 1.944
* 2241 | 1.81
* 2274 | 1.877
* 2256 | 1.814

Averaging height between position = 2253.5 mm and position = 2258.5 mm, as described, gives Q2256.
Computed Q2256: 1.89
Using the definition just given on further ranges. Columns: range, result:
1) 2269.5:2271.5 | 2.07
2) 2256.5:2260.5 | 1.89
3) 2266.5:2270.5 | 2.04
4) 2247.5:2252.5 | 1.87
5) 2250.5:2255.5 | 1.91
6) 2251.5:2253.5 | 1.91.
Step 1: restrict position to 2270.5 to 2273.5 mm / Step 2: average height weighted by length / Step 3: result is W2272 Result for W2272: 2.02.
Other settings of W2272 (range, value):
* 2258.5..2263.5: 1.97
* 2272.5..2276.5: 2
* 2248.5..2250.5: 1.88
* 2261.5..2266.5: 2.11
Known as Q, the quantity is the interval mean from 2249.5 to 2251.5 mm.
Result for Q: 1.87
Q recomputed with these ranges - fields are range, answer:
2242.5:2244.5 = 1.73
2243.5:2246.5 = 1.81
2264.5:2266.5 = 2.09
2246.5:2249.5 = 1.85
